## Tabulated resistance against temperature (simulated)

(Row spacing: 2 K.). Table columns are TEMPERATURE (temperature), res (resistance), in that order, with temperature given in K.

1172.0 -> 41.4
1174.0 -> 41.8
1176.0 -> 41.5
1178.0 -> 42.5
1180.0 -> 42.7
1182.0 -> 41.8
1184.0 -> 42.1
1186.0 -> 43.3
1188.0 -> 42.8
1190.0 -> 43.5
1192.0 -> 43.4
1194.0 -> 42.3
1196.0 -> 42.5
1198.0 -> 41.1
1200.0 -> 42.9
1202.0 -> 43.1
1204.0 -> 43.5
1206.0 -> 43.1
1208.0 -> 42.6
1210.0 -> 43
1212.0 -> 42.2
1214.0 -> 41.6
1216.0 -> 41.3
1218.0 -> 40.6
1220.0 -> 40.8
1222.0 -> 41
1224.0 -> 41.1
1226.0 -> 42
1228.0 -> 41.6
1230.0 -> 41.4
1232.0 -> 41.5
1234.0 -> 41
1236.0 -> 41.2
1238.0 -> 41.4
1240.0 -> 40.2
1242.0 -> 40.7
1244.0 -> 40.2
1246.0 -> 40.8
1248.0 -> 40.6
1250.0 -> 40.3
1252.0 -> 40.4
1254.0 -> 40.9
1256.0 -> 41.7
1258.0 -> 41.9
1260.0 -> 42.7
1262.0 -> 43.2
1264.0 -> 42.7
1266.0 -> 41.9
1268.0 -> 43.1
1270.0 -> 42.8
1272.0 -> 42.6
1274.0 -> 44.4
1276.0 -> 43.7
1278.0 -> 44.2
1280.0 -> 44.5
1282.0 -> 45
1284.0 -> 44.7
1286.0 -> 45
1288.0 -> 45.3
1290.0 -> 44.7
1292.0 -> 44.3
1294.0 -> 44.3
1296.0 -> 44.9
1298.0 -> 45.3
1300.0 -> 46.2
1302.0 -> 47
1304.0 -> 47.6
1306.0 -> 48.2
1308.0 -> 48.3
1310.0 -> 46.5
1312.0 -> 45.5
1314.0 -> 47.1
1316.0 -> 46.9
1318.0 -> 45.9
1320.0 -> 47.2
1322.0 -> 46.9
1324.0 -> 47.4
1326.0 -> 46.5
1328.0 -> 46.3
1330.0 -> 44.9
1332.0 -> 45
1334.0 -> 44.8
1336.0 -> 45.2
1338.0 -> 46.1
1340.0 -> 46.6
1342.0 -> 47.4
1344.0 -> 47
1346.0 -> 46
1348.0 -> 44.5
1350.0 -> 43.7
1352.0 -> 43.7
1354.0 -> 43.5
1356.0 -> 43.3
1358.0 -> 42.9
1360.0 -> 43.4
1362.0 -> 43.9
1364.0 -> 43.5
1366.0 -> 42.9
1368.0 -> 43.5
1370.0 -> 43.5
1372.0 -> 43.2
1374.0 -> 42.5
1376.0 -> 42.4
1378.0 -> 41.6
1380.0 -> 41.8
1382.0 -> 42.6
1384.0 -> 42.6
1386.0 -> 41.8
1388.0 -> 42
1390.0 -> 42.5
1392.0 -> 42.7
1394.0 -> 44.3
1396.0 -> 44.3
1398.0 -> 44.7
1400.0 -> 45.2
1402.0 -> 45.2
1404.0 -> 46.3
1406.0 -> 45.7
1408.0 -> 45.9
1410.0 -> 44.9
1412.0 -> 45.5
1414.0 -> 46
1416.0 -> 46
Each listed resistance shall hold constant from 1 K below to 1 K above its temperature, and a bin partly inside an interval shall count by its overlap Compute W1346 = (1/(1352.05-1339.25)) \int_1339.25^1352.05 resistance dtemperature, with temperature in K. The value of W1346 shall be 45.7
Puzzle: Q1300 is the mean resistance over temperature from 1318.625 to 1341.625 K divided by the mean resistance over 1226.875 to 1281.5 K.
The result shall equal 1.10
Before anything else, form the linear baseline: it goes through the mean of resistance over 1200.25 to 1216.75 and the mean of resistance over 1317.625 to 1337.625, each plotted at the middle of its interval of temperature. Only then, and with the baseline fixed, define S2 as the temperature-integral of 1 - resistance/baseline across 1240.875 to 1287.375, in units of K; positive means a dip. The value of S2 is 1.7 K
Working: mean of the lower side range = 42.6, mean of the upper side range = 46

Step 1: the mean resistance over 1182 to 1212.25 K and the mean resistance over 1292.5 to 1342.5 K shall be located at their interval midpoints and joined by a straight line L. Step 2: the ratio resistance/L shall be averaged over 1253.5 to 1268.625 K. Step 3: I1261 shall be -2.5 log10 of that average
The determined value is 0.06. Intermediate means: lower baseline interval 42.7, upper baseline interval 46.3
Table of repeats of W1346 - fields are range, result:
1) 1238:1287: 42.4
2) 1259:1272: 42.7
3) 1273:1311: 45.5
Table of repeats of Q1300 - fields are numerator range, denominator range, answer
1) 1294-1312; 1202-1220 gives 1.10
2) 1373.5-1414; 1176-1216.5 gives 1.03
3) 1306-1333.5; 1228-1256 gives 1.14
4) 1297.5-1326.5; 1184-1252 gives 1.12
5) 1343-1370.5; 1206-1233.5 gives 1.06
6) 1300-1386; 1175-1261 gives 1.08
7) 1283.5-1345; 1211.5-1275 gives 1.11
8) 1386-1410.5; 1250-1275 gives 1.05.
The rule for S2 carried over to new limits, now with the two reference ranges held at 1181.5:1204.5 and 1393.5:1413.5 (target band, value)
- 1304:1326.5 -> -1.43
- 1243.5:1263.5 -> 0.96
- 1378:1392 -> 0.87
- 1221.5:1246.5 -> 1.21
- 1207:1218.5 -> 0.27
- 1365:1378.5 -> 0.61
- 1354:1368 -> 0.43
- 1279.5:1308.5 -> -1.15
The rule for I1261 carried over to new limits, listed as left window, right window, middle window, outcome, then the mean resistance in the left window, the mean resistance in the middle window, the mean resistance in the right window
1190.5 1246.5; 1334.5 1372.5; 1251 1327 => -0.04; 41.7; 44.8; 44.4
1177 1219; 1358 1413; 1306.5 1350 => -0.07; 42.5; 46.2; 43.6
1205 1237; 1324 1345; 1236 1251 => 0.05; 41.6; 40.6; 46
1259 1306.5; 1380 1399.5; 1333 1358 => -0.03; 44.5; 45.1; 43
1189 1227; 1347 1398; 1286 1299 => -0.05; 42.2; 44.8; 43.1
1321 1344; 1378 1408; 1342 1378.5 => 0.03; 46.1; 43.7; 43.7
